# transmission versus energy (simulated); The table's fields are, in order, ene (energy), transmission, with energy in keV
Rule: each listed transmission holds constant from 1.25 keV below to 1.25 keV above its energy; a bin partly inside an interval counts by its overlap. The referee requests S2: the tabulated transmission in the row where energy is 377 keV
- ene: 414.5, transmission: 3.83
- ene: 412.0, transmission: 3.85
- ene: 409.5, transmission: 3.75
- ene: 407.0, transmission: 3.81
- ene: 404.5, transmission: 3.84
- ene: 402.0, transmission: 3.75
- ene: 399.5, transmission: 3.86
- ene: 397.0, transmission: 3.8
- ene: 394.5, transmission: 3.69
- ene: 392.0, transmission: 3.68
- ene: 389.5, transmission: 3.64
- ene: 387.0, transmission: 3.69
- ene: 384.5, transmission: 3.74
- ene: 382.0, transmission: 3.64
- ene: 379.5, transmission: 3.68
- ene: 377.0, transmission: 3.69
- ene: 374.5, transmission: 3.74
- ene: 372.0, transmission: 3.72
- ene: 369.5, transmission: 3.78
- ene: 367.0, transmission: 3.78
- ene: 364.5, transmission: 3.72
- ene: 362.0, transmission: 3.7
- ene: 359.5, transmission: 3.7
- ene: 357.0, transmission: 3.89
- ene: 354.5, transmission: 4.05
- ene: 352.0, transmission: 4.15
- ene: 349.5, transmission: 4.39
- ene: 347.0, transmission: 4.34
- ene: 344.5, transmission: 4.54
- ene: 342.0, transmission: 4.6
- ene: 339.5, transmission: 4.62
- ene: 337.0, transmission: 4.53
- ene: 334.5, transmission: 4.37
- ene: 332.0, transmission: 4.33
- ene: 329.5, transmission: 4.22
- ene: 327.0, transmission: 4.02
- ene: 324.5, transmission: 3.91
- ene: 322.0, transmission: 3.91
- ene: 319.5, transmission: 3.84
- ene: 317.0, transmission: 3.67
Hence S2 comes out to 3.69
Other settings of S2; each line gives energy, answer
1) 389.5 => 3.64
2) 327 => 4.02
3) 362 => 3.7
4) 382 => 3.64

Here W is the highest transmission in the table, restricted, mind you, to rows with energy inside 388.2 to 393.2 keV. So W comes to 3.68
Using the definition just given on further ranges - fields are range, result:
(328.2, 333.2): 4.33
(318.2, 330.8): 4.22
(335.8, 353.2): 4.62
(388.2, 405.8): 3.86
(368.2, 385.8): 3.78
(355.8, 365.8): 3.89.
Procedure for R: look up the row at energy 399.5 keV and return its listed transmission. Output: 3.86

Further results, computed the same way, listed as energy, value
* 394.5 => 3.69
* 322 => 3.91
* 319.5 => 3.84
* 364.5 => 3.72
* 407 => 3.81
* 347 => 4.34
